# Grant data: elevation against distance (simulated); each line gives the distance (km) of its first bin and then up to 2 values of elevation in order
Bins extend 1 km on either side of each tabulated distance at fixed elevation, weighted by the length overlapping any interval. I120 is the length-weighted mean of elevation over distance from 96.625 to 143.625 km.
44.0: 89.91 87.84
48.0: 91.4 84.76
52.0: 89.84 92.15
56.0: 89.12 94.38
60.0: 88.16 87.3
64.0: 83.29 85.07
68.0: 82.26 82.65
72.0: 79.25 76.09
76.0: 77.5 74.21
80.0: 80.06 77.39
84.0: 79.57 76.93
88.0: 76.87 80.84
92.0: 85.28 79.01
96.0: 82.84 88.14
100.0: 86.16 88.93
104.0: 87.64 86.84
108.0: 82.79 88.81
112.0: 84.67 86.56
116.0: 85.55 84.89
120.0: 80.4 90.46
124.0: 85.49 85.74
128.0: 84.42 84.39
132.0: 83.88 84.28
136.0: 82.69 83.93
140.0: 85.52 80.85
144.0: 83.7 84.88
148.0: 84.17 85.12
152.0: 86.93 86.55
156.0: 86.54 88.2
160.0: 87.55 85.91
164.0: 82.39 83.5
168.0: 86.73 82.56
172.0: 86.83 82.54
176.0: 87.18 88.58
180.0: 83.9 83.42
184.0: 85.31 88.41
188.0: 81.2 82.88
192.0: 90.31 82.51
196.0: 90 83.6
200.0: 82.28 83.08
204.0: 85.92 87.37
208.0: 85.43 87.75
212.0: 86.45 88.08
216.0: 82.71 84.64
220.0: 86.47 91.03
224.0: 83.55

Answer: 85.3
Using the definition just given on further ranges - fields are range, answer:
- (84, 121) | 83.9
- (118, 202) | 85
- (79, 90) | 78.4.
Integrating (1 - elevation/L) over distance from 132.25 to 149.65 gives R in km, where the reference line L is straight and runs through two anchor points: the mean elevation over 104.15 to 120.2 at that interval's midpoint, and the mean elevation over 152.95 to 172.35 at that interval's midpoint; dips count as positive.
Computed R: 0.4 km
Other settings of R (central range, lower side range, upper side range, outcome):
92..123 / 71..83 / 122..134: -1.3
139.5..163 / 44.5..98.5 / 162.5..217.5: -0.2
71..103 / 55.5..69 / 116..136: 2.1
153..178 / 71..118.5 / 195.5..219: -0.4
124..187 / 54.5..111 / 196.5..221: -0.4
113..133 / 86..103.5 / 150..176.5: -0.2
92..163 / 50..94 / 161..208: -1.2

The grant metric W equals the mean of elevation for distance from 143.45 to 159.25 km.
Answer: 85.8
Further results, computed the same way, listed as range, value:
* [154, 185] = 85.4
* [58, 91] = 80.9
